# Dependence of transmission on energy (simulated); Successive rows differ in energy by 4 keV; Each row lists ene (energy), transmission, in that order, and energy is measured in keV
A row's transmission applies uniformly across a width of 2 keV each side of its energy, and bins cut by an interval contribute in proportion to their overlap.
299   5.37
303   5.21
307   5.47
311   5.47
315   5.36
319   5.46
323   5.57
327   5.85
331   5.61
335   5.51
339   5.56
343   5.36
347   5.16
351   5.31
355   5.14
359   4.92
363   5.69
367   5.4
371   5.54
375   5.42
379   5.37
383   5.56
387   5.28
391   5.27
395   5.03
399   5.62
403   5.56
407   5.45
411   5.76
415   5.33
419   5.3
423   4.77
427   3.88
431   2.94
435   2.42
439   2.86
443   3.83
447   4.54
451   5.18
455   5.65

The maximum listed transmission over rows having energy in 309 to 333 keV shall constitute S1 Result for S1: 5.85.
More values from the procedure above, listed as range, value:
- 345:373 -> 5.69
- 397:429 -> 5.76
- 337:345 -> 5.56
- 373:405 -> 5.62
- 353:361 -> 5.14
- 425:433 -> 3.88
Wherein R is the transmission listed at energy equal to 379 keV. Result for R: 5.37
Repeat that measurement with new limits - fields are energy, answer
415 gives 5.33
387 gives 5.28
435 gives 2.42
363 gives 5.69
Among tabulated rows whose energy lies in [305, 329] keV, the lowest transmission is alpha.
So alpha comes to 5.36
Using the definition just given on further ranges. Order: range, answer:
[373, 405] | 5.03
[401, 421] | 5.3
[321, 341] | 5.51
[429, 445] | 2.42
